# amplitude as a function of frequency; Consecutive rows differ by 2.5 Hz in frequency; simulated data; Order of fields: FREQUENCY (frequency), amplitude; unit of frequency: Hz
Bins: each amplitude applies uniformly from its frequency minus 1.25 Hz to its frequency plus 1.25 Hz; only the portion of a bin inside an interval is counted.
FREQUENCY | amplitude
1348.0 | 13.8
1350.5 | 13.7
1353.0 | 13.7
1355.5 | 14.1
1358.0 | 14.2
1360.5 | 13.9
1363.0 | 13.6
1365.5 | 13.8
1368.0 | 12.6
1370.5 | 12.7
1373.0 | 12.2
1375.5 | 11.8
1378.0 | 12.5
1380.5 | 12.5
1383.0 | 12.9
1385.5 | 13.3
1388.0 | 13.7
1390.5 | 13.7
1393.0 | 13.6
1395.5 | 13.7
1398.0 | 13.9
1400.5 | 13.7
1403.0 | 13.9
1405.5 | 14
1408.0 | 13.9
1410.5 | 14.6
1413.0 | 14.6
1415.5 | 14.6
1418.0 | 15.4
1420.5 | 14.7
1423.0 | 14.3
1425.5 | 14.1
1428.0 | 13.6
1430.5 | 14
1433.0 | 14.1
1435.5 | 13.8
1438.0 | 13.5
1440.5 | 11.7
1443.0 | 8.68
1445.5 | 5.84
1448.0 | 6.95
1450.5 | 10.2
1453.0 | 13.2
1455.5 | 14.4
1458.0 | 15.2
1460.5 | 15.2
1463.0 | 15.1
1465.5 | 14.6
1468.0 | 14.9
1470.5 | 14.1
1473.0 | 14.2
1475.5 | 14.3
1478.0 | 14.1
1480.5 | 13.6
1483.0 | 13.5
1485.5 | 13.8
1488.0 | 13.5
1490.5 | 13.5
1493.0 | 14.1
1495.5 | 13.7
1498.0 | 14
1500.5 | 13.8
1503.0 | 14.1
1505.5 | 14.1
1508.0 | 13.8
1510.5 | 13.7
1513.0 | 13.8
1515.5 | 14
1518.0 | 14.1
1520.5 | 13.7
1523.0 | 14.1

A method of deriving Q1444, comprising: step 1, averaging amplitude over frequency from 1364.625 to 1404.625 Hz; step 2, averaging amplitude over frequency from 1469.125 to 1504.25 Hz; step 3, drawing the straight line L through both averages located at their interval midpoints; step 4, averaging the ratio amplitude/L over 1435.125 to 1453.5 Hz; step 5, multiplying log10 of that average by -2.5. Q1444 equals 0.31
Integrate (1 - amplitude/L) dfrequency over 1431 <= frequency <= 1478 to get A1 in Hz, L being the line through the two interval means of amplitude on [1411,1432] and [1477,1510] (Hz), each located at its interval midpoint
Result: 4.3 Hz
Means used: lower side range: 14.4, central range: 12.8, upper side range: 13.8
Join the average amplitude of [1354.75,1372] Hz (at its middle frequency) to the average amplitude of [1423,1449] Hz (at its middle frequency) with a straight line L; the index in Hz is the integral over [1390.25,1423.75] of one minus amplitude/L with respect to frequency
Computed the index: -4.6 Hz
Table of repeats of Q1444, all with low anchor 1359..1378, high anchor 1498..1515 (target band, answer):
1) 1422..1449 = 0.13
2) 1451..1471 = -0.07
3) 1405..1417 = -0.09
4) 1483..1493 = 0.01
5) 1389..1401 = -0.05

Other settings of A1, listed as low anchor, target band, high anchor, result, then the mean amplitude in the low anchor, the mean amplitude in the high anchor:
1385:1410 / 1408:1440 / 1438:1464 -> -3.6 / 13.8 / 11.7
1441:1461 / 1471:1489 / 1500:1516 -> -2.0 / 11.1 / 13.9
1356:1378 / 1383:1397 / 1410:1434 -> 0.1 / 13.1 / 14.4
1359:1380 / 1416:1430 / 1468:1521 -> -1.1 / 12.9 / 13.9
